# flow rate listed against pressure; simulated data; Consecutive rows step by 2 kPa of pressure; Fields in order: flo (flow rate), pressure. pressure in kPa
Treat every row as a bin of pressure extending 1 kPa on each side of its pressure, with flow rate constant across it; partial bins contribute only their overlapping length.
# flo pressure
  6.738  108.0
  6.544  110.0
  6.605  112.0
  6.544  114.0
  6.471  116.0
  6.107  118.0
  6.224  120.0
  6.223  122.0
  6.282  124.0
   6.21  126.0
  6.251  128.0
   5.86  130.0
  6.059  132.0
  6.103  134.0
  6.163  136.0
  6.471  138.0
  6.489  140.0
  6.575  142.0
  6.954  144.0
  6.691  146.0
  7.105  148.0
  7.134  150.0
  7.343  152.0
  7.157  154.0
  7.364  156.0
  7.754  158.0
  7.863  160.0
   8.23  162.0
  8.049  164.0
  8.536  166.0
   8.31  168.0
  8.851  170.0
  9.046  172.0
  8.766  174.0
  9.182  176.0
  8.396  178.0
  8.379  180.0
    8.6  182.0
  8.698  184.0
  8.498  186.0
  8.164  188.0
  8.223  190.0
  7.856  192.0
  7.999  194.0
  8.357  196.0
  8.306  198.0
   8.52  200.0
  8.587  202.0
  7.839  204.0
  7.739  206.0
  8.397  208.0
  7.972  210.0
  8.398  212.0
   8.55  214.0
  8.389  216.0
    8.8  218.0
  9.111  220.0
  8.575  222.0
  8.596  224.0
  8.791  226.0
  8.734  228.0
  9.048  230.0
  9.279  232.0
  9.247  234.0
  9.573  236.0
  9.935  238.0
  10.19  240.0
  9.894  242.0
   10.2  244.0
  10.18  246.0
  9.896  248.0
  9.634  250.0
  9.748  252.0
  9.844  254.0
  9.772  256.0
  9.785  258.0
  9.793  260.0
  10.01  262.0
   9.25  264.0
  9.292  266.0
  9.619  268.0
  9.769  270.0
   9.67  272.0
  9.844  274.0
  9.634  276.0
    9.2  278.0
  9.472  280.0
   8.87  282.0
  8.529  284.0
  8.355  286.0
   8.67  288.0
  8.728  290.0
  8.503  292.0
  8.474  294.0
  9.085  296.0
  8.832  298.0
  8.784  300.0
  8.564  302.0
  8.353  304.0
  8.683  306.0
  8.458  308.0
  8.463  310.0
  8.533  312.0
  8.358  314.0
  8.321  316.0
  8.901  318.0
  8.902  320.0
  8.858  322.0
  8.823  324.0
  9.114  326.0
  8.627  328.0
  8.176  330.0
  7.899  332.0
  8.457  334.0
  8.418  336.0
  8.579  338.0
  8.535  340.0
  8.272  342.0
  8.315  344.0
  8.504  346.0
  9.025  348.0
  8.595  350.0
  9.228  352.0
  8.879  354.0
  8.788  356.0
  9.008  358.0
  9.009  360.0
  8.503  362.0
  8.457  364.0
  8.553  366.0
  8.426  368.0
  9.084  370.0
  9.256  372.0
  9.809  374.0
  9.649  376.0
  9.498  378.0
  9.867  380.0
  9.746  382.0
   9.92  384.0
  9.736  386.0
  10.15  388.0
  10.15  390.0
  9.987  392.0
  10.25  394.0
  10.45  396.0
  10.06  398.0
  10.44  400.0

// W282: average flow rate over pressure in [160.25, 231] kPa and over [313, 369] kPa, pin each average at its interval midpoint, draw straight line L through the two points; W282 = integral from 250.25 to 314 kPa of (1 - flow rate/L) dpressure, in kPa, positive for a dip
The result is -4.1 kPa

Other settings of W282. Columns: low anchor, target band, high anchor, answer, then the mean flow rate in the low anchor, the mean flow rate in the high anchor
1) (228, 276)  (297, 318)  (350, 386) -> 2.0 kPa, 9.69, 9.16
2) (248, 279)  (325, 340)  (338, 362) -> 0.7 kPa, 9.67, 8.72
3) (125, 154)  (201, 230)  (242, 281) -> 0.2 kPa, 6.55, 9.72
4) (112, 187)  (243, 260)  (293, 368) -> -3.8 kPa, 7.31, 8.63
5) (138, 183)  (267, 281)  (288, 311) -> -1.8 kPa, 7.82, 8.63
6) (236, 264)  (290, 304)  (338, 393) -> 1.3 kPa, 9.88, 9.14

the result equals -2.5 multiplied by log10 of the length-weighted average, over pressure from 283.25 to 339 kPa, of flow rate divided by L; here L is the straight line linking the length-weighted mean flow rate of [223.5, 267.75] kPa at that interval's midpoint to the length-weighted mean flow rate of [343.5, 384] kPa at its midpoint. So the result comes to 0.08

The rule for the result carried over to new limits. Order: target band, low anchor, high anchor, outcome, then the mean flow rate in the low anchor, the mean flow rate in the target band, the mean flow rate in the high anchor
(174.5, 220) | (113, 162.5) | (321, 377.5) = -0.154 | 6.69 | 8.38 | 8.75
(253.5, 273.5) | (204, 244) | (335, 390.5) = -0.085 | 8.91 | 9.68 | 9.06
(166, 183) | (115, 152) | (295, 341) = -0.247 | 6.43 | 8.68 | 8.6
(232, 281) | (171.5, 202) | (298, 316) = -0.145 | 8.46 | 9.72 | 8.53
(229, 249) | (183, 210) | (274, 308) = -0.149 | 8.23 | 9.74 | 8.82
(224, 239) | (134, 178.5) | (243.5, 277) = -0.003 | 7.61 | 9.19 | 9.75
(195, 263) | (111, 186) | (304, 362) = -0.157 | 7.29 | 9.11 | 8.63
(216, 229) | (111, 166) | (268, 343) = -0.127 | 6.78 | 8.74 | 8.76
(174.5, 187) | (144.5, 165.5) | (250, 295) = -0.098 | 7.48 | 8.63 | 9.32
